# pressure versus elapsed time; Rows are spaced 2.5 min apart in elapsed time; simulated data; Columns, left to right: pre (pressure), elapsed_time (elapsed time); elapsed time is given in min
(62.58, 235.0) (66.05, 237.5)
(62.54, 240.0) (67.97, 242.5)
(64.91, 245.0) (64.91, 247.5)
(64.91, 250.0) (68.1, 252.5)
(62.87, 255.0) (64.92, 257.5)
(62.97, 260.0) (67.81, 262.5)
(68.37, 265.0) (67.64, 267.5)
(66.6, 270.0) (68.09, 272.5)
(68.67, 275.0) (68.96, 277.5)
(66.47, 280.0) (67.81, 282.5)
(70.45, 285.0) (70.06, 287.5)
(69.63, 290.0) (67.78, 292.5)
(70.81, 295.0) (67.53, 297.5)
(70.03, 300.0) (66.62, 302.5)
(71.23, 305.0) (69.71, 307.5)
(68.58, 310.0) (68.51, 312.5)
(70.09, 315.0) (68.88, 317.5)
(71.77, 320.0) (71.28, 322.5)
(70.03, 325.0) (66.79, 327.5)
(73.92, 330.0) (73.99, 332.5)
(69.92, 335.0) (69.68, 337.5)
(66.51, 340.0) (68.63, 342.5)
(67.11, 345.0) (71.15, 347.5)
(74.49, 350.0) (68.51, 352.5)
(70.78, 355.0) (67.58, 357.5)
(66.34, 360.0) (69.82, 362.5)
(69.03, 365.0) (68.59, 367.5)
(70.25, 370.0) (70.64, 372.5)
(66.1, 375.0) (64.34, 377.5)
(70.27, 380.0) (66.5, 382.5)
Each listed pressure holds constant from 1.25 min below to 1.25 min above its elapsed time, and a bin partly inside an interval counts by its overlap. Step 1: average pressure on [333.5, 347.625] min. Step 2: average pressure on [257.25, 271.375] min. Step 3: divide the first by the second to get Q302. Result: 1.0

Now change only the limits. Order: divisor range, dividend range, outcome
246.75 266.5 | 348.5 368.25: 1.06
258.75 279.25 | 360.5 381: 1.02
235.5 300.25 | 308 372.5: 1.04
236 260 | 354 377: 1.05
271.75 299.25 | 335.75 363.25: 1.01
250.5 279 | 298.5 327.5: 1.04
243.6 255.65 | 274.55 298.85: 1.05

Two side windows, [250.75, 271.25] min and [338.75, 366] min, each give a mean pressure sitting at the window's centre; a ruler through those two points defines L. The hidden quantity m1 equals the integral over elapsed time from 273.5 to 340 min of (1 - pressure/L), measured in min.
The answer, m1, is -1.9 min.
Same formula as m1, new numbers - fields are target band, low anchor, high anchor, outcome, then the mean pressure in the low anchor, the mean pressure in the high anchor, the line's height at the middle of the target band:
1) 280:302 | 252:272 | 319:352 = -0.4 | 66.2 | 70.4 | 67.8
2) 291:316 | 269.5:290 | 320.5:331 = 0.2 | 68.5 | 70.5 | 69.6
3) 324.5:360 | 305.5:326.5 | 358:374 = -0.2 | 69.9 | 69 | 69.4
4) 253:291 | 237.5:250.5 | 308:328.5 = -0.3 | 65.2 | 69.5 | 66.8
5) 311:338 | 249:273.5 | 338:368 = -0.9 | 66.2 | 69.1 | 68.2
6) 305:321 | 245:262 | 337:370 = -0.5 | 64.9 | 69.1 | 67.4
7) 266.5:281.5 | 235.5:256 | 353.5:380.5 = -0.4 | 65.2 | 68.5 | 66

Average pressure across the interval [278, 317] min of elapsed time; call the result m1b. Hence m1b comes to 69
